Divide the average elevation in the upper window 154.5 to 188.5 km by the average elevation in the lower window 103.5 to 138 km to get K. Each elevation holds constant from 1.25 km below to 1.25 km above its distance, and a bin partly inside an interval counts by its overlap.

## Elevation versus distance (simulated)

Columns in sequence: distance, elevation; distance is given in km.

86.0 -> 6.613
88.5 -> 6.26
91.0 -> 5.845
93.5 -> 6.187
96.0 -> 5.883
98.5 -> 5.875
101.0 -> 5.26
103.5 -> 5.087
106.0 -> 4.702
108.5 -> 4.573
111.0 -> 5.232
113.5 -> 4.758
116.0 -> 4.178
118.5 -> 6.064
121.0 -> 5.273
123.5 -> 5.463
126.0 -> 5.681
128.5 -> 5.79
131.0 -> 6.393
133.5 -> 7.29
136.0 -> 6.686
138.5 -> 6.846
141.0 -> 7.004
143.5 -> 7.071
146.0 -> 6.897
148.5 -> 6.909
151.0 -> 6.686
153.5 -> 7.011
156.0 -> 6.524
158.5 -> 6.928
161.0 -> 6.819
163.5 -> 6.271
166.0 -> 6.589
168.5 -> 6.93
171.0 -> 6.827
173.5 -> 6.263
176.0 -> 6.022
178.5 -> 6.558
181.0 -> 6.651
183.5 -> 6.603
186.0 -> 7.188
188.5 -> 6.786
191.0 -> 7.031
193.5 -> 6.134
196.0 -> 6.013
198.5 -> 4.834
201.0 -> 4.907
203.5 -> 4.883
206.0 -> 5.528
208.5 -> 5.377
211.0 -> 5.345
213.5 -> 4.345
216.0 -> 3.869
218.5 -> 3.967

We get 1.2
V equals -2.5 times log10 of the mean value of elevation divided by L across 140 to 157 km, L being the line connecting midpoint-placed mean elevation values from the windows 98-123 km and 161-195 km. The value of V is -0.159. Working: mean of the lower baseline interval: 5.09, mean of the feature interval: 6.87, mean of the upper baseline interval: 6.61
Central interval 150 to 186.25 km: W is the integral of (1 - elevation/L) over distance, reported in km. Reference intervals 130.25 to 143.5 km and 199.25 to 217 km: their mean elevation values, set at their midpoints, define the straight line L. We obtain -3.86 km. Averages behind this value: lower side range 6.88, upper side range 4.91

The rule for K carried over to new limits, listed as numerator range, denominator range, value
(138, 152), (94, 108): 1.29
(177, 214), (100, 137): 1.08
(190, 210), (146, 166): 0.83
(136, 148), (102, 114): 1.42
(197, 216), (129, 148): 0.73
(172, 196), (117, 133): 1.13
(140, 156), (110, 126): 1.33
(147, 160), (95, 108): 1.28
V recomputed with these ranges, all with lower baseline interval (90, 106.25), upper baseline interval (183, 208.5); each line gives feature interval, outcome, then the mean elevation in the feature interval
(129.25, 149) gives -0.19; 6.86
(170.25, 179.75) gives -0.09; 6.4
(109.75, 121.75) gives 0.11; 5.09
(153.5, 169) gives -0.15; 6.69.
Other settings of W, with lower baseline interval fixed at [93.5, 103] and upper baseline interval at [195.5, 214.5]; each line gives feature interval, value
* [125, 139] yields -2.4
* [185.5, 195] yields -2.8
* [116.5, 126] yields 0.1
